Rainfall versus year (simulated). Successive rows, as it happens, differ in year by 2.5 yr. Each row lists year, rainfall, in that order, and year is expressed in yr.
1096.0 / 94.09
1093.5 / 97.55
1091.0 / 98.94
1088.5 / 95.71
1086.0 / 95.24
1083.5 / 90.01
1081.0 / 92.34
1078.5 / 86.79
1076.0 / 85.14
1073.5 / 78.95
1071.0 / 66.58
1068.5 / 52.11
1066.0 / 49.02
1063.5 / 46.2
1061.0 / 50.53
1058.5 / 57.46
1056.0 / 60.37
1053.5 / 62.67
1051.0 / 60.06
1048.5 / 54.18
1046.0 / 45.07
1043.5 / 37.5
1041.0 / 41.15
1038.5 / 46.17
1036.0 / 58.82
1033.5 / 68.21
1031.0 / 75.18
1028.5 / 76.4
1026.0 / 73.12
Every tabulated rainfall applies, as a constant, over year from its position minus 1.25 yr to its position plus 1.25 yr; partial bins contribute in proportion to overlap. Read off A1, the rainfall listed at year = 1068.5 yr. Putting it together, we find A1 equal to 52.11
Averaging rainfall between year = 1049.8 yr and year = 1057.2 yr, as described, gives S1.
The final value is 61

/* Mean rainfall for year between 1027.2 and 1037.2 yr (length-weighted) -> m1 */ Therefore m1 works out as 69.7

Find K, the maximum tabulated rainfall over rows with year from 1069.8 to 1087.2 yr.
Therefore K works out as 95.24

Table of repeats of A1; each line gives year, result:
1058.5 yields 57.46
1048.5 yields 54.18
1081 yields 92.34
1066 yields 49.02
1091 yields 98.94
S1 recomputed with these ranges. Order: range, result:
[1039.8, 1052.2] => 47.6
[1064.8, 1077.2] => 66.4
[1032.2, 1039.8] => 57.7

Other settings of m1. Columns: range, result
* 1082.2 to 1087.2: 92.6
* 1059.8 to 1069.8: 49.5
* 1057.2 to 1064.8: 51.4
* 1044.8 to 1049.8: 49.8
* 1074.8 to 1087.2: 89.9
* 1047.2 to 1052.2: 57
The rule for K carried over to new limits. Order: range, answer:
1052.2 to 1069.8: 62.67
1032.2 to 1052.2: 68.21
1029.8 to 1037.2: 75.18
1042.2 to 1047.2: 45.07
